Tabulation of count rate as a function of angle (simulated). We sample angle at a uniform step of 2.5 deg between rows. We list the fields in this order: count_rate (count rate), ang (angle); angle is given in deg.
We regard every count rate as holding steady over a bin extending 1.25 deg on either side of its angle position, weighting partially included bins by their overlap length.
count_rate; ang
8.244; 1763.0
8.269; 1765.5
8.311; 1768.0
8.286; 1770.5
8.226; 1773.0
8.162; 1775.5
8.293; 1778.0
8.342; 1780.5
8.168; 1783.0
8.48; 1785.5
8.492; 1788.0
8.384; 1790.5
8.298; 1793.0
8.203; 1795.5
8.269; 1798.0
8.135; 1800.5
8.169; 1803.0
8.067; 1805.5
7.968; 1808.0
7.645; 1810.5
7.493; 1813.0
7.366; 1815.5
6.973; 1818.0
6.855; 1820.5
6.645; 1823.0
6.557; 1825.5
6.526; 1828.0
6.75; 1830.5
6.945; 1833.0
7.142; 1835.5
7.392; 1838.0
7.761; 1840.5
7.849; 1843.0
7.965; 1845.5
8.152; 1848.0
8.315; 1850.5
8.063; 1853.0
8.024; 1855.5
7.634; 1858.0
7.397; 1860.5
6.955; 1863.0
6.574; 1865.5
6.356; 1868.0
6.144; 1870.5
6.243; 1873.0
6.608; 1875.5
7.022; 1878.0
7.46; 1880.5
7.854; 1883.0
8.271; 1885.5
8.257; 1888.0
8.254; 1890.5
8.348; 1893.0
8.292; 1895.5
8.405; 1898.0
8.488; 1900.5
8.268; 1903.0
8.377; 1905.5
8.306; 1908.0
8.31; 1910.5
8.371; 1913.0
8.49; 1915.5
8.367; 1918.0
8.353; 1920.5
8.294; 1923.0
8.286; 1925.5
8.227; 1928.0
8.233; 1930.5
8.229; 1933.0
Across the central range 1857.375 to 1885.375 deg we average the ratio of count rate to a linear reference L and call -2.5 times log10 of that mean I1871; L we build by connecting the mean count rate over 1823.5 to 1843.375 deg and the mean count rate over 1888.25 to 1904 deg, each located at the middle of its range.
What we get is 0.13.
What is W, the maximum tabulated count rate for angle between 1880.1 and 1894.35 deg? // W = 8.348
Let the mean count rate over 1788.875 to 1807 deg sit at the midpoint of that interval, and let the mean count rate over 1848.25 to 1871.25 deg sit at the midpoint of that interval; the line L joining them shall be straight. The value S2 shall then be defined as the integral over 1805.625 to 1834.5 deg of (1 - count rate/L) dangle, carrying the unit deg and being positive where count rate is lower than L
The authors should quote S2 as 2.9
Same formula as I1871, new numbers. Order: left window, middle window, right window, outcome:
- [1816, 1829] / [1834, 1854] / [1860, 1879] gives -0.168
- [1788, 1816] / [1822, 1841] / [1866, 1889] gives 0.109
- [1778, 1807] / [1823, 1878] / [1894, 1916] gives 0.158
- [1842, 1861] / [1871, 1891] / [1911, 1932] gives 0.097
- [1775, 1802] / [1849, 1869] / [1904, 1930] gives 0.121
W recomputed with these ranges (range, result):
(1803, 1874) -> 8.315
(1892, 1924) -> 8.49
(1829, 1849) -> 8.152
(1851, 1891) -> 8.271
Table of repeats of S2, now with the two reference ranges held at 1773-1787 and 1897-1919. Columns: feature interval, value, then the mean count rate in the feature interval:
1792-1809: 0.29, 8.16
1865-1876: 2.63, 6.36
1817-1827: 1.89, 6.75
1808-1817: 0.82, 7.55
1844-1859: 0.55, 8.03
